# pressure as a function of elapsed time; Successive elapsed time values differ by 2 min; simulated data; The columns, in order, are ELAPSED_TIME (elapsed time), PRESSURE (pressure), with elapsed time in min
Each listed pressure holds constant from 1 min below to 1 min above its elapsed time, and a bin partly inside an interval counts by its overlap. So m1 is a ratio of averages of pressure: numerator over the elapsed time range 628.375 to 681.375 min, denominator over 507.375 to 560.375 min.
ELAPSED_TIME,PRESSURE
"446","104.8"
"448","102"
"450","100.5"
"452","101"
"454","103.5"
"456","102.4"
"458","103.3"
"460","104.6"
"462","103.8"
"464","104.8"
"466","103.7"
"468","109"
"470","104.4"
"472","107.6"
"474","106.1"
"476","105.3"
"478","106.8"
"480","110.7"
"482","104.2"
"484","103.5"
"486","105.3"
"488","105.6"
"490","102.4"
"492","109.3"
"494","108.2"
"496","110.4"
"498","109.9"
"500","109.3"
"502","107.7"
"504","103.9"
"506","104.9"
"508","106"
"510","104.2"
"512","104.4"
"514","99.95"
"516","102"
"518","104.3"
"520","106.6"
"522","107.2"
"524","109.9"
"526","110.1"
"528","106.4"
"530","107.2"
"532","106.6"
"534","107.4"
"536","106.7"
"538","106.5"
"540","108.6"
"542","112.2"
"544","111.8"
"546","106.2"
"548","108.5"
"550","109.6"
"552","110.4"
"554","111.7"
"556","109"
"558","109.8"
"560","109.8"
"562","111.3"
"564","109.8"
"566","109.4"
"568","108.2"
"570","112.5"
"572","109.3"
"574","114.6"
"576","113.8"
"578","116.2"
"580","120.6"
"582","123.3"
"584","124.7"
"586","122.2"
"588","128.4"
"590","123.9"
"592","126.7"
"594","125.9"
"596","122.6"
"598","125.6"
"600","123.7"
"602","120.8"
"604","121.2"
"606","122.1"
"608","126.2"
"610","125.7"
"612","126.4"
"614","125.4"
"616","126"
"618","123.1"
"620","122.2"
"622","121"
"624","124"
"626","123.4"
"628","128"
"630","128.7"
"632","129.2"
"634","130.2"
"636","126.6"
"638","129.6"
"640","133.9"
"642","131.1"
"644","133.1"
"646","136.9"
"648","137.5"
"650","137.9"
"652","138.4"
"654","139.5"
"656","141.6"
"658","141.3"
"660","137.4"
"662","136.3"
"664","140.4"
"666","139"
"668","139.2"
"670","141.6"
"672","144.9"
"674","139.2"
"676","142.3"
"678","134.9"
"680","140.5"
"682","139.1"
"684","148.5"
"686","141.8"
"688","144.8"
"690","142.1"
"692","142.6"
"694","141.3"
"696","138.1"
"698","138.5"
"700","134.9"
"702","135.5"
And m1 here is 1.3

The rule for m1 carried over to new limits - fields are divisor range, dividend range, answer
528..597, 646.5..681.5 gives 1.23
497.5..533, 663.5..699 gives 1.33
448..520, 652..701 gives 1.33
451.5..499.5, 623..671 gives 1.27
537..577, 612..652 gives 1.17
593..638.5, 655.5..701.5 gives 1.12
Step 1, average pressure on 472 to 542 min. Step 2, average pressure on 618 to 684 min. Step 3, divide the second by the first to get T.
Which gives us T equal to 1.26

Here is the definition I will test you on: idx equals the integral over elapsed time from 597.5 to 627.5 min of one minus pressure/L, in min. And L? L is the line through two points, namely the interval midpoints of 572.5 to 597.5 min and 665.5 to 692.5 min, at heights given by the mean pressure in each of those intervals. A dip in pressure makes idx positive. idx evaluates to 0.9 min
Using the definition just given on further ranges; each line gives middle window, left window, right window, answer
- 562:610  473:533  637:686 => 1.4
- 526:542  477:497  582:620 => 0.9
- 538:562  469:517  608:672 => 1.3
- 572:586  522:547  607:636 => -0.1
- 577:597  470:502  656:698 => 0.2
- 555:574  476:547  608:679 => 1.2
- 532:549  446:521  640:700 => 1.1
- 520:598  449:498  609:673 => 4.0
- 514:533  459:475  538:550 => 0.3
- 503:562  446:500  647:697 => 4.3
